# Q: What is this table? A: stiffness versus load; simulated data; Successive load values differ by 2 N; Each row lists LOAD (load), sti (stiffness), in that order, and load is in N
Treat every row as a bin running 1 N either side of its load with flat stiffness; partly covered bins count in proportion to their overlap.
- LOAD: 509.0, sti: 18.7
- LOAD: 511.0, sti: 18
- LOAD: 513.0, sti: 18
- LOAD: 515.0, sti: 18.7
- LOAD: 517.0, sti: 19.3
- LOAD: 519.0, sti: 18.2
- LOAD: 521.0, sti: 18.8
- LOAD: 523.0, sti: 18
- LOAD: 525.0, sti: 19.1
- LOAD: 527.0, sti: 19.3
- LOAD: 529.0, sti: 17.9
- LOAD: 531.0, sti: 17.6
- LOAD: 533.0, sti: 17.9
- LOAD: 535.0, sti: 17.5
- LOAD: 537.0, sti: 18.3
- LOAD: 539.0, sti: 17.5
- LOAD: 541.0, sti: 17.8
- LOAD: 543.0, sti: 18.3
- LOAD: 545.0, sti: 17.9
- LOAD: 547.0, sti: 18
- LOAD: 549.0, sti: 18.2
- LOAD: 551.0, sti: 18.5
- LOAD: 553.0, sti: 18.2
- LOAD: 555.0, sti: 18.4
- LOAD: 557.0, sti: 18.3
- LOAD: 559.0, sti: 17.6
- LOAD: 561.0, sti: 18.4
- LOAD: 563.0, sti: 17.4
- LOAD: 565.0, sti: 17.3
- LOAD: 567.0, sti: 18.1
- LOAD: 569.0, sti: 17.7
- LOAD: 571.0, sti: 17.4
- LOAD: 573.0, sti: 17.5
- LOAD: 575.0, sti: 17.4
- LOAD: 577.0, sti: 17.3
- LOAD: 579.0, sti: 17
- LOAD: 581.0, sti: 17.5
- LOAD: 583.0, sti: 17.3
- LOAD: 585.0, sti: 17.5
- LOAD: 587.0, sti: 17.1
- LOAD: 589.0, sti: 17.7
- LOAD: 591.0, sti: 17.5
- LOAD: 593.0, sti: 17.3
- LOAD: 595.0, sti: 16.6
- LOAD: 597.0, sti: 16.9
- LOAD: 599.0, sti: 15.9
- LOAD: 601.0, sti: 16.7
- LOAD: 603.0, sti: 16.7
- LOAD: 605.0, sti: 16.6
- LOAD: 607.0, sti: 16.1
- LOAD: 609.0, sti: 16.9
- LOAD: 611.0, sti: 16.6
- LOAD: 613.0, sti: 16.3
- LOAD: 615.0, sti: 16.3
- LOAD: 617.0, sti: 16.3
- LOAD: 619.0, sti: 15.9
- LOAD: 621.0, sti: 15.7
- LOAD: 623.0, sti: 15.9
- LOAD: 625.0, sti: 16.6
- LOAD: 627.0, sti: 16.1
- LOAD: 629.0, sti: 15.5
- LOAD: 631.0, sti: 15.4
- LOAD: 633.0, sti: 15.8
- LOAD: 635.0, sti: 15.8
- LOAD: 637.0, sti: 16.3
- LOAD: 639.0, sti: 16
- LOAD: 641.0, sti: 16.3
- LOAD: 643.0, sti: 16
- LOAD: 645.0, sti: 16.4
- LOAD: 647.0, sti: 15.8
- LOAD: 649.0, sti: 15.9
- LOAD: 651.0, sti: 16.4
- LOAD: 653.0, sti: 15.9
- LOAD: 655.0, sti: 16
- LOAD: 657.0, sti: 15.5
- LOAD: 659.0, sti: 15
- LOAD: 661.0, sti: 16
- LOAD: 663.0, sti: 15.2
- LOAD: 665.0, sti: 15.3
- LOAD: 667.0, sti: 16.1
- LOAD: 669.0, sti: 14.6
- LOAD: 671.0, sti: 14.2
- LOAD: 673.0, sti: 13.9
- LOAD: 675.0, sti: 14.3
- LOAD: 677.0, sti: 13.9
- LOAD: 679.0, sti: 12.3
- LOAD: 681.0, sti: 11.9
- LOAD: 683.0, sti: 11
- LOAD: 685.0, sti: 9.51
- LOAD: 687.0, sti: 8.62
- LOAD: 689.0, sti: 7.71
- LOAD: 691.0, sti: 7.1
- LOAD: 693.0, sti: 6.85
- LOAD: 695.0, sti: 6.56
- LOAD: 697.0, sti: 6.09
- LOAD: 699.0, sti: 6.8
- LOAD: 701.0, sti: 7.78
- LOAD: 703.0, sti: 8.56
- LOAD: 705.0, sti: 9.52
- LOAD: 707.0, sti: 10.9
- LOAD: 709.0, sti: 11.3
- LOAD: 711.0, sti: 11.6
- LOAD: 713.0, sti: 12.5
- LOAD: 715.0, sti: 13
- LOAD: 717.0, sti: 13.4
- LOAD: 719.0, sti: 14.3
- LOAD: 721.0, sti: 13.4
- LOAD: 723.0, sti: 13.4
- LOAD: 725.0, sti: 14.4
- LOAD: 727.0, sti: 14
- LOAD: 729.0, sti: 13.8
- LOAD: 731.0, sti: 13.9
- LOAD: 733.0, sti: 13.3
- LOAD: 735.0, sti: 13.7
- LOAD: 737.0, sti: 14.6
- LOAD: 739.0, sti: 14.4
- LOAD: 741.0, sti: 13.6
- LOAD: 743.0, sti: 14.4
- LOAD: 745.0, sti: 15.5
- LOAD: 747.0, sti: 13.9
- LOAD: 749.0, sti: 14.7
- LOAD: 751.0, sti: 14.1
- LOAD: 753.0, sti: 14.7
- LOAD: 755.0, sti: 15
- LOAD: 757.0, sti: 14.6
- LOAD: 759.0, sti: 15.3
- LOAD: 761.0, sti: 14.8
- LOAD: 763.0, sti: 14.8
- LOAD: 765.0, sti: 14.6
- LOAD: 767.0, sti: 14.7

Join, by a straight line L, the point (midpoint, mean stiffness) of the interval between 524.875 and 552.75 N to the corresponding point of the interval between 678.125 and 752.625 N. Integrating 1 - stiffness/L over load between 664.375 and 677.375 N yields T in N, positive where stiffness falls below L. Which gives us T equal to -1.3 N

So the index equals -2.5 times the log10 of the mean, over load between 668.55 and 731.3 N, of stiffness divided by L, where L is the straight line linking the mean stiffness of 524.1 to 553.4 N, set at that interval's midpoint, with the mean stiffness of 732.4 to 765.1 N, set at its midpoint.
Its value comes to 0.34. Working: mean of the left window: 18.1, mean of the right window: 14.5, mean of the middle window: 11.2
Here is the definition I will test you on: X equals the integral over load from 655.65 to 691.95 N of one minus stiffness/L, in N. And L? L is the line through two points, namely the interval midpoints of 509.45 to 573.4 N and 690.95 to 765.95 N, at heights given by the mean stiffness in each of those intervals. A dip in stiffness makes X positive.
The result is 3.3 N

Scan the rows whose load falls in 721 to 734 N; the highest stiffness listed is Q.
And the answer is 14.4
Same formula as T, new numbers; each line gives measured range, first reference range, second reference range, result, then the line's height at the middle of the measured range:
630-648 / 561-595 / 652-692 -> -1.6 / 14.7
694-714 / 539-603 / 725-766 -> 7.9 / 15.1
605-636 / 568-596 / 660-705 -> -2.4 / 14.9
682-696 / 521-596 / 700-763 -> 6.1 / 14.4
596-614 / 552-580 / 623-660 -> 0.3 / 16.8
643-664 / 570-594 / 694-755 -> -1.3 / 14.9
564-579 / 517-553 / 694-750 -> -0.4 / 17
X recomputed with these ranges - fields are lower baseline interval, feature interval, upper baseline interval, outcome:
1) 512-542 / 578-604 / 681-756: -1.5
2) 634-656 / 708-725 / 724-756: 2.0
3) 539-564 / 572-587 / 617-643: 0.0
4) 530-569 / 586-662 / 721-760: 1.2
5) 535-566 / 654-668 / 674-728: -3.2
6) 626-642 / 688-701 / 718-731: 6.8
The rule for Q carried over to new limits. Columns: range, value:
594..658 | 16.9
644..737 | 16.4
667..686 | 16.1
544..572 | 18.5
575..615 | 17.7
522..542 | 19.3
